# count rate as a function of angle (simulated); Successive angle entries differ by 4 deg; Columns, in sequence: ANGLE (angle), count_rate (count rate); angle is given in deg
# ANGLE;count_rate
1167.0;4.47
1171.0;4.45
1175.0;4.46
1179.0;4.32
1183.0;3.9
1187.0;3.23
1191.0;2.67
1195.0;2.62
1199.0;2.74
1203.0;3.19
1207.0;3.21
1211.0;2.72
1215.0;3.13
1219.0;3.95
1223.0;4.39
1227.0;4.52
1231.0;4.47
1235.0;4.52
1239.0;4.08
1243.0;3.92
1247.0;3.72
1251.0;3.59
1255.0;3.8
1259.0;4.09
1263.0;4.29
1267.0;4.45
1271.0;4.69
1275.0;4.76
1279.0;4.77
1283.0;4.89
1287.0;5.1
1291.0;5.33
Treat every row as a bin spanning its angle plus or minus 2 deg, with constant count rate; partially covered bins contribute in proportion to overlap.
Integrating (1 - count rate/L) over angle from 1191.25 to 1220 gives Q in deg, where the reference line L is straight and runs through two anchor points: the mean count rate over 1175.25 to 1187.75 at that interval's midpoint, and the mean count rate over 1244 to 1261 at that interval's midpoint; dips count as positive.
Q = 6.5 deg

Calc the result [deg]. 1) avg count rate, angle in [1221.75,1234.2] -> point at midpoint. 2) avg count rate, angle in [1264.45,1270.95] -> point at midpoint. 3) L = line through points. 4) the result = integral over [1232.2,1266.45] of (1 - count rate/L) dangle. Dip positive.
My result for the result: 3.5 deg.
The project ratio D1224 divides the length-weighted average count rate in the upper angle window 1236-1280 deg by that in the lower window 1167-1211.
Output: 1.20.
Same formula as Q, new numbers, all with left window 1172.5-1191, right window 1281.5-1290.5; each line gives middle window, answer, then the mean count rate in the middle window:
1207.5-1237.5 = 2.9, 3.92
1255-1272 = 1.8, 4.29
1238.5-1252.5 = 2.4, 3.81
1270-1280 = 0.4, 4.74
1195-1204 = 2.6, 2.86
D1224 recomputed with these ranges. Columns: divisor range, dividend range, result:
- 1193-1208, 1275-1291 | 1.69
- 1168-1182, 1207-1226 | 0.81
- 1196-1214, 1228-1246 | 1.43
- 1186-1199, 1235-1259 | 1.40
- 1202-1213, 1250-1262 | 1.28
